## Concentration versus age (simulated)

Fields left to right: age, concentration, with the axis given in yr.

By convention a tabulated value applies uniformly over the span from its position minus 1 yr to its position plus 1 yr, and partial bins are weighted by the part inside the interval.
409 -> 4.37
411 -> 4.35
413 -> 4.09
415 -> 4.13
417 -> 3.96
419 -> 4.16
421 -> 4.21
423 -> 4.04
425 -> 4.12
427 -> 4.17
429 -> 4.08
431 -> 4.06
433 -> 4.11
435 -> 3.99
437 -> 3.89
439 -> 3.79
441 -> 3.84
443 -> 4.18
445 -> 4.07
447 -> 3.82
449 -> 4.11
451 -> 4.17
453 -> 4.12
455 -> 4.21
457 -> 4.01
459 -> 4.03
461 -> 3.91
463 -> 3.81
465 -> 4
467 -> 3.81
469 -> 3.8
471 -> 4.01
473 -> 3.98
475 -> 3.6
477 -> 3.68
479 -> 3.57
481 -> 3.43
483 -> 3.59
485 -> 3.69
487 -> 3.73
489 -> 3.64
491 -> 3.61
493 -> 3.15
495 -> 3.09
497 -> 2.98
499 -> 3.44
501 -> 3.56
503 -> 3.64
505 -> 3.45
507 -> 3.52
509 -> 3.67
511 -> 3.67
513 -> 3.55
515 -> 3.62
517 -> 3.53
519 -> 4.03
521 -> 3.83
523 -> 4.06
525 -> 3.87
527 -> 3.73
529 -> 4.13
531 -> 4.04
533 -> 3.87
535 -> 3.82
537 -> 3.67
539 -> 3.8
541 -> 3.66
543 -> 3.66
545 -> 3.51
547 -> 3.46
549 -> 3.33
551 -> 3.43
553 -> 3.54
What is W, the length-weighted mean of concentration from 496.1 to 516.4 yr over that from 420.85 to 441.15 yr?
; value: 0.9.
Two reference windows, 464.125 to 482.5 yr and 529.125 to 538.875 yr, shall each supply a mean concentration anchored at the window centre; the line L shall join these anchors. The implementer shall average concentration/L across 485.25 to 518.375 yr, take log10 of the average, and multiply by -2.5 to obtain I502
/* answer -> 0.09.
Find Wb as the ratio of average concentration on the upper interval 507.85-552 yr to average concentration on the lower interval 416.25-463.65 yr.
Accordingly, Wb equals 0.92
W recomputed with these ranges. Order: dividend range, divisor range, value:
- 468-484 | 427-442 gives 0.93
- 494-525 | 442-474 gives 0.90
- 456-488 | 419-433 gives 0.92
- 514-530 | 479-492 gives 1.07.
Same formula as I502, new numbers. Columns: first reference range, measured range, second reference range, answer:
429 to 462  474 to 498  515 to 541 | 0.13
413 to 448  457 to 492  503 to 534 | 0.04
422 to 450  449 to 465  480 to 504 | -0.06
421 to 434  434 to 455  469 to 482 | -0.01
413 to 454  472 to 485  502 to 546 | 0.07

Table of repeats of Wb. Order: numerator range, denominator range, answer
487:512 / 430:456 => 0.86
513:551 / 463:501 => 1.04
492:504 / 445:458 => 0.81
